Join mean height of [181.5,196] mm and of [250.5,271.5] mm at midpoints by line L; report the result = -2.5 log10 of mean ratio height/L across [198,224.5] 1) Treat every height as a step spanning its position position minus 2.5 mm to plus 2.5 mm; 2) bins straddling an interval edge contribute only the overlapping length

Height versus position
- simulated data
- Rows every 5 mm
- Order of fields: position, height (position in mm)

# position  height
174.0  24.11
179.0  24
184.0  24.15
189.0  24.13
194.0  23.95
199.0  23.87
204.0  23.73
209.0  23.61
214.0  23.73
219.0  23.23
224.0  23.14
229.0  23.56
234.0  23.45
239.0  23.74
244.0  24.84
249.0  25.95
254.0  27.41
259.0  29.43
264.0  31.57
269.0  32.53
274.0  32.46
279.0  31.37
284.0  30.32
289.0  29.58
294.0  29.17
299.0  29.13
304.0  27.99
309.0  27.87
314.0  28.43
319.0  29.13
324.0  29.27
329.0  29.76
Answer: 0.10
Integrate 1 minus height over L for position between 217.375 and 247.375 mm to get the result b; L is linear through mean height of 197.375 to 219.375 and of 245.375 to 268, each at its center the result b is 2.8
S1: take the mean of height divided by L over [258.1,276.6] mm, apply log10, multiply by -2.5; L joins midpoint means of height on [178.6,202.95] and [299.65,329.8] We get -0.177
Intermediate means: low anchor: 24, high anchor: 28.7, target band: 31.7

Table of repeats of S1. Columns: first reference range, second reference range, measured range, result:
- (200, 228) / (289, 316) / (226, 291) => -0.08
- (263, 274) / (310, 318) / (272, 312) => 0.02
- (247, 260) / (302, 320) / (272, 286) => -0.13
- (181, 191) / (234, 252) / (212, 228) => 0.05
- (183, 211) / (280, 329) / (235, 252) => 0.06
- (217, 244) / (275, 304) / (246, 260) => -0.05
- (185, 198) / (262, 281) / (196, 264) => 0.12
